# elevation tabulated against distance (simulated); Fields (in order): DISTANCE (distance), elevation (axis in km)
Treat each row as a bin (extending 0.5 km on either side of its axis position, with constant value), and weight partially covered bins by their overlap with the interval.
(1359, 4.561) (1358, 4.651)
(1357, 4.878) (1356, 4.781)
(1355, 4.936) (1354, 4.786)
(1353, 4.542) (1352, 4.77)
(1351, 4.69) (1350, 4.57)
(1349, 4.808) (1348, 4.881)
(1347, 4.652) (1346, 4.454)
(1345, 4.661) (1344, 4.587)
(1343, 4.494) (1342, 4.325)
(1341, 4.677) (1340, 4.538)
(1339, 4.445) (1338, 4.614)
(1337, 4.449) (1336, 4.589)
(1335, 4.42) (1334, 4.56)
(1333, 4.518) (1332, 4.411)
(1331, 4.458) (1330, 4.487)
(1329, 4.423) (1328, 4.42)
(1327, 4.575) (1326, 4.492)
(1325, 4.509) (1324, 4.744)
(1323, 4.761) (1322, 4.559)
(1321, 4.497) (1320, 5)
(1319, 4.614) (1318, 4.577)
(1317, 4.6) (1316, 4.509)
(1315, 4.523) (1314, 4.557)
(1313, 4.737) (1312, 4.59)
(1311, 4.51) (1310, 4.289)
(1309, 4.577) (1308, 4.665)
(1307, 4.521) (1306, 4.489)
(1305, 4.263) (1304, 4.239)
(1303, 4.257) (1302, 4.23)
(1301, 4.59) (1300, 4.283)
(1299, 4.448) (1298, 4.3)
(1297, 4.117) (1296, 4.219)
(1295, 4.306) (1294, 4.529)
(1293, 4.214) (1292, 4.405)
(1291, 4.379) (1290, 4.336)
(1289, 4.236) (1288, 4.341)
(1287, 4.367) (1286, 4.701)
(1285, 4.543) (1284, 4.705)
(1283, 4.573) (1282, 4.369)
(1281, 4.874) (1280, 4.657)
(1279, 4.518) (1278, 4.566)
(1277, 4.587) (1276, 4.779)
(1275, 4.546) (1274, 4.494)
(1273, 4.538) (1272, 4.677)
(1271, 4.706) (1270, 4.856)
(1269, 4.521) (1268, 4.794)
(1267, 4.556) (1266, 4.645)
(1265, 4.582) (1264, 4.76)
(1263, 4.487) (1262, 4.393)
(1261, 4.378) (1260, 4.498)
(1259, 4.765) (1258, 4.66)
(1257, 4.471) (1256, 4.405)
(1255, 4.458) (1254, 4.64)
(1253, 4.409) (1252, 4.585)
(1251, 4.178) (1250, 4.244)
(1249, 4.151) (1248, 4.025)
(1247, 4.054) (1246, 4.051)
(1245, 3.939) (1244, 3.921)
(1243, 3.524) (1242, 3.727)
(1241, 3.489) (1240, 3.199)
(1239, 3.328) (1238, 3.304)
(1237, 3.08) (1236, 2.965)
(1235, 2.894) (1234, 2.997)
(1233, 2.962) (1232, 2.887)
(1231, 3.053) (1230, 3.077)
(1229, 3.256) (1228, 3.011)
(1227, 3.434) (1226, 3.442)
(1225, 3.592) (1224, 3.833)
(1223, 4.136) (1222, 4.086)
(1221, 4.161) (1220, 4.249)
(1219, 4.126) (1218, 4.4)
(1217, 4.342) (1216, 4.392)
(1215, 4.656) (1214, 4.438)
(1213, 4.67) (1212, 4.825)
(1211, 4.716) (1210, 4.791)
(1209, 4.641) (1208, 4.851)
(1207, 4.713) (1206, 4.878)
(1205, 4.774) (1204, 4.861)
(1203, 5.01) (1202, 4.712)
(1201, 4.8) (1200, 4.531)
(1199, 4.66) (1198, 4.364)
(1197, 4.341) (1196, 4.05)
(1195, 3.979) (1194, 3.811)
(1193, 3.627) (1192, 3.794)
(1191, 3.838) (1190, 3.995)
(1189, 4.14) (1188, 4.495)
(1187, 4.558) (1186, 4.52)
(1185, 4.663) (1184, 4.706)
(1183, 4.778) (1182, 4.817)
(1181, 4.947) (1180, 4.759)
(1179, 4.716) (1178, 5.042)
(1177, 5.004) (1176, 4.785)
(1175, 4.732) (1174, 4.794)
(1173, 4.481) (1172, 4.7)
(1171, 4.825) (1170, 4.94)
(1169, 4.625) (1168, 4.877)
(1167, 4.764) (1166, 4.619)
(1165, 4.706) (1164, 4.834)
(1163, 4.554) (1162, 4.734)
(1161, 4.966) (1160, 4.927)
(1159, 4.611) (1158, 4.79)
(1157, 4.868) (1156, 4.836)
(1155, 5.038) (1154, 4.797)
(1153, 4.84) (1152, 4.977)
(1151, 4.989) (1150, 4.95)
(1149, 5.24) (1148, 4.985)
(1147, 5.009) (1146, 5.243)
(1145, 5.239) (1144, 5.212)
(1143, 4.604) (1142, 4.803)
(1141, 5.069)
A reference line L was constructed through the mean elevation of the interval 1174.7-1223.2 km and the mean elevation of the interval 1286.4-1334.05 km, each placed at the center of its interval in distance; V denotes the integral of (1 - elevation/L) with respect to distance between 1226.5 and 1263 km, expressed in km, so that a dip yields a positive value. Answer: 5.6 km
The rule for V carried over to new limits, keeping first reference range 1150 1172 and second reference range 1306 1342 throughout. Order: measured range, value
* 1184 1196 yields 1.6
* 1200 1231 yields 2.9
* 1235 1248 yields 3.2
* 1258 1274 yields 0.1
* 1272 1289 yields 0.2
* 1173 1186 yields 0.0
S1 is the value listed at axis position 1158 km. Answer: 4.79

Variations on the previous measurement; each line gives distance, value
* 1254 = 4.64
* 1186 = 4.52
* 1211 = 4.716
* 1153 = 4.84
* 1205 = 4.774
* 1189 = 4.14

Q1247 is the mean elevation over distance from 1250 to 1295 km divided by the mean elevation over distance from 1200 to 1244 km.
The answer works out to 1.14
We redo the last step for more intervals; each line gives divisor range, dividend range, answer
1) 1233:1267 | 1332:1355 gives 1.14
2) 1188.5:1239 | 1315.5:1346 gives 1.13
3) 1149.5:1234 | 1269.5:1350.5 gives 1.02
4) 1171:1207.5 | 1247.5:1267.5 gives 0.98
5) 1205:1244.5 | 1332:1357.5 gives 1.20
